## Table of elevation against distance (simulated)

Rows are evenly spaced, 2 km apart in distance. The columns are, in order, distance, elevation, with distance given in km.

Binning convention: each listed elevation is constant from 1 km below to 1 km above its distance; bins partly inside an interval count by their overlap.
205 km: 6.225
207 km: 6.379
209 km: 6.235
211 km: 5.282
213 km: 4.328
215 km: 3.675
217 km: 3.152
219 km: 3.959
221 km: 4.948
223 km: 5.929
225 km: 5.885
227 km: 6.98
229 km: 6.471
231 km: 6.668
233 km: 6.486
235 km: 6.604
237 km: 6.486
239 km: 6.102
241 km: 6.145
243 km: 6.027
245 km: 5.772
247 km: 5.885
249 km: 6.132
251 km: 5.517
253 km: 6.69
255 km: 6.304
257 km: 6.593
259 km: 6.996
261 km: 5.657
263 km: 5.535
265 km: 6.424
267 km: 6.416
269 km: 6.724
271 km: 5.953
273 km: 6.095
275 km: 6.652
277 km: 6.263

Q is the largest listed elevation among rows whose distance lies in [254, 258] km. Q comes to 6.593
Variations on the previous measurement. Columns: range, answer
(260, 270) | 6.724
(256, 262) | 6.996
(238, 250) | 6.145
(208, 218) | 6.235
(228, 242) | 6.668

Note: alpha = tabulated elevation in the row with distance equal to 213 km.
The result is 4.328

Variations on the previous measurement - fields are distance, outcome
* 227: 6.98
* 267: 6.416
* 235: 6.604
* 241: 6.145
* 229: 6.471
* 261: 5.657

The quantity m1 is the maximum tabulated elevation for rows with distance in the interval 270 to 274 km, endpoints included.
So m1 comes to 6.095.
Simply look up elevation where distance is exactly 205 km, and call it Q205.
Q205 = 6.225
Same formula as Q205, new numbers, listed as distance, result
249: 6.132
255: 6.304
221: 4.948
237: 6.486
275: 6.652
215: 3.675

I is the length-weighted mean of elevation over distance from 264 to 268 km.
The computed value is 6.42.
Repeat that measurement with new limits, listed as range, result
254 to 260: 6.63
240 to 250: 5.99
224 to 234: 6.5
